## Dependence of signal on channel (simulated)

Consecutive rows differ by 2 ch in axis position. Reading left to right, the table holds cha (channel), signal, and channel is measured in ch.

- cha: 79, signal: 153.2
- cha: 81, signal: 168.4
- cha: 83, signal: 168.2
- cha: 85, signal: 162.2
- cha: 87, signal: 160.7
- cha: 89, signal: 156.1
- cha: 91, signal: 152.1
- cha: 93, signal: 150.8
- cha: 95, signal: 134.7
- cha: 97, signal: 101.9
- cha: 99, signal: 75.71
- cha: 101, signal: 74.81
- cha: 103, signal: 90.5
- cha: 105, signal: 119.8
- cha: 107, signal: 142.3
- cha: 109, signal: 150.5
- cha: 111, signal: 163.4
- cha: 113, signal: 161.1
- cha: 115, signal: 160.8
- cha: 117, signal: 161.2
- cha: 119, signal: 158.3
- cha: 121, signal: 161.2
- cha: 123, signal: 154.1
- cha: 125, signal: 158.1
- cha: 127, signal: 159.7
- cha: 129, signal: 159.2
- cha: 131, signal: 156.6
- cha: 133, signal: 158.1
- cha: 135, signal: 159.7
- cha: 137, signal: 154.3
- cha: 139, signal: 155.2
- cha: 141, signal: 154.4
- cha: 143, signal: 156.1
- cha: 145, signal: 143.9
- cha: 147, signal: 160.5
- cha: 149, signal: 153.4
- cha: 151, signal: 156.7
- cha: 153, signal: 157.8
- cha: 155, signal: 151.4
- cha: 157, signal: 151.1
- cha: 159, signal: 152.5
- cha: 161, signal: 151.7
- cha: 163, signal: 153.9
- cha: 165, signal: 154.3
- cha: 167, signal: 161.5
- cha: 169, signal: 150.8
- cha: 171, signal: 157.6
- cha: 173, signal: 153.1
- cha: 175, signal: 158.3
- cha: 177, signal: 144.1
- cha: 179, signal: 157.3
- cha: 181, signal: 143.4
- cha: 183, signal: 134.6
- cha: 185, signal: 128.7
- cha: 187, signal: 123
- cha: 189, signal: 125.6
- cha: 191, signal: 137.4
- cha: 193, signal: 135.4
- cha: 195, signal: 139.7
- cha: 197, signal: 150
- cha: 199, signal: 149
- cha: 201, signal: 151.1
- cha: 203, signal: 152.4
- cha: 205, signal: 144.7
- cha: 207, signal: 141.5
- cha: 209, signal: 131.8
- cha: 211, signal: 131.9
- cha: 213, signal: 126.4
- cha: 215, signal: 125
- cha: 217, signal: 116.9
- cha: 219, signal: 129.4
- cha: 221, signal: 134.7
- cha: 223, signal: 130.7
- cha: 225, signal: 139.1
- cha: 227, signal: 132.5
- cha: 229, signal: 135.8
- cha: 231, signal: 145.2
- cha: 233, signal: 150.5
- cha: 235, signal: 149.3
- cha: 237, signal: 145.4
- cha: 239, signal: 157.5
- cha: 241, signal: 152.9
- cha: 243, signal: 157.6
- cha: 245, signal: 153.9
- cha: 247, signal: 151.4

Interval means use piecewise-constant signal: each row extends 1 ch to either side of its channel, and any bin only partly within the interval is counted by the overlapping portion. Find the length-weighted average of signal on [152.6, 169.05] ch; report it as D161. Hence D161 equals 154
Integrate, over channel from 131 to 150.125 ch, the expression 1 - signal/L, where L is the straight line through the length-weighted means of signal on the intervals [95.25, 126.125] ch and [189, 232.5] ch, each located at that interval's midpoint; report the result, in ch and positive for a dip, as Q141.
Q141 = -2.7 ch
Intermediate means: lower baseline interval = 136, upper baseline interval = 137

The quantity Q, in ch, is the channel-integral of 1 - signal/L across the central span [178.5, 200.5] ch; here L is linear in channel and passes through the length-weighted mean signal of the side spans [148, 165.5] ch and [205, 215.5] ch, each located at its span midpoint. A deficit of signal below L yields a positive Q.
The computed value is 0.4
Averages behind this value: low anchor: 154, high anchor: 133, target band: 138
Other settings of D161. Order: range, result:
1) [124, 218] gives 147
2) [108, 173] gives 156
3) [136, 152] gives 154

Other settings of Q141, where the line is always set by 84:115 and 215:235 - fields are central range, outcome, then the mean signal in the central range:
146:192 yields -4.8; 149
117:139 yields -3.9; 158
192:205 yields -1.1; 146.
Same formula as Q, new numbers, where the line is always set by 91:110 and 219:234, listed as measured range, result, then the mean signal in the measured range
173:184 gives -1.52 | 148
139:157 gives -4.16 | 154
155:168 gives -2.72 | 154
